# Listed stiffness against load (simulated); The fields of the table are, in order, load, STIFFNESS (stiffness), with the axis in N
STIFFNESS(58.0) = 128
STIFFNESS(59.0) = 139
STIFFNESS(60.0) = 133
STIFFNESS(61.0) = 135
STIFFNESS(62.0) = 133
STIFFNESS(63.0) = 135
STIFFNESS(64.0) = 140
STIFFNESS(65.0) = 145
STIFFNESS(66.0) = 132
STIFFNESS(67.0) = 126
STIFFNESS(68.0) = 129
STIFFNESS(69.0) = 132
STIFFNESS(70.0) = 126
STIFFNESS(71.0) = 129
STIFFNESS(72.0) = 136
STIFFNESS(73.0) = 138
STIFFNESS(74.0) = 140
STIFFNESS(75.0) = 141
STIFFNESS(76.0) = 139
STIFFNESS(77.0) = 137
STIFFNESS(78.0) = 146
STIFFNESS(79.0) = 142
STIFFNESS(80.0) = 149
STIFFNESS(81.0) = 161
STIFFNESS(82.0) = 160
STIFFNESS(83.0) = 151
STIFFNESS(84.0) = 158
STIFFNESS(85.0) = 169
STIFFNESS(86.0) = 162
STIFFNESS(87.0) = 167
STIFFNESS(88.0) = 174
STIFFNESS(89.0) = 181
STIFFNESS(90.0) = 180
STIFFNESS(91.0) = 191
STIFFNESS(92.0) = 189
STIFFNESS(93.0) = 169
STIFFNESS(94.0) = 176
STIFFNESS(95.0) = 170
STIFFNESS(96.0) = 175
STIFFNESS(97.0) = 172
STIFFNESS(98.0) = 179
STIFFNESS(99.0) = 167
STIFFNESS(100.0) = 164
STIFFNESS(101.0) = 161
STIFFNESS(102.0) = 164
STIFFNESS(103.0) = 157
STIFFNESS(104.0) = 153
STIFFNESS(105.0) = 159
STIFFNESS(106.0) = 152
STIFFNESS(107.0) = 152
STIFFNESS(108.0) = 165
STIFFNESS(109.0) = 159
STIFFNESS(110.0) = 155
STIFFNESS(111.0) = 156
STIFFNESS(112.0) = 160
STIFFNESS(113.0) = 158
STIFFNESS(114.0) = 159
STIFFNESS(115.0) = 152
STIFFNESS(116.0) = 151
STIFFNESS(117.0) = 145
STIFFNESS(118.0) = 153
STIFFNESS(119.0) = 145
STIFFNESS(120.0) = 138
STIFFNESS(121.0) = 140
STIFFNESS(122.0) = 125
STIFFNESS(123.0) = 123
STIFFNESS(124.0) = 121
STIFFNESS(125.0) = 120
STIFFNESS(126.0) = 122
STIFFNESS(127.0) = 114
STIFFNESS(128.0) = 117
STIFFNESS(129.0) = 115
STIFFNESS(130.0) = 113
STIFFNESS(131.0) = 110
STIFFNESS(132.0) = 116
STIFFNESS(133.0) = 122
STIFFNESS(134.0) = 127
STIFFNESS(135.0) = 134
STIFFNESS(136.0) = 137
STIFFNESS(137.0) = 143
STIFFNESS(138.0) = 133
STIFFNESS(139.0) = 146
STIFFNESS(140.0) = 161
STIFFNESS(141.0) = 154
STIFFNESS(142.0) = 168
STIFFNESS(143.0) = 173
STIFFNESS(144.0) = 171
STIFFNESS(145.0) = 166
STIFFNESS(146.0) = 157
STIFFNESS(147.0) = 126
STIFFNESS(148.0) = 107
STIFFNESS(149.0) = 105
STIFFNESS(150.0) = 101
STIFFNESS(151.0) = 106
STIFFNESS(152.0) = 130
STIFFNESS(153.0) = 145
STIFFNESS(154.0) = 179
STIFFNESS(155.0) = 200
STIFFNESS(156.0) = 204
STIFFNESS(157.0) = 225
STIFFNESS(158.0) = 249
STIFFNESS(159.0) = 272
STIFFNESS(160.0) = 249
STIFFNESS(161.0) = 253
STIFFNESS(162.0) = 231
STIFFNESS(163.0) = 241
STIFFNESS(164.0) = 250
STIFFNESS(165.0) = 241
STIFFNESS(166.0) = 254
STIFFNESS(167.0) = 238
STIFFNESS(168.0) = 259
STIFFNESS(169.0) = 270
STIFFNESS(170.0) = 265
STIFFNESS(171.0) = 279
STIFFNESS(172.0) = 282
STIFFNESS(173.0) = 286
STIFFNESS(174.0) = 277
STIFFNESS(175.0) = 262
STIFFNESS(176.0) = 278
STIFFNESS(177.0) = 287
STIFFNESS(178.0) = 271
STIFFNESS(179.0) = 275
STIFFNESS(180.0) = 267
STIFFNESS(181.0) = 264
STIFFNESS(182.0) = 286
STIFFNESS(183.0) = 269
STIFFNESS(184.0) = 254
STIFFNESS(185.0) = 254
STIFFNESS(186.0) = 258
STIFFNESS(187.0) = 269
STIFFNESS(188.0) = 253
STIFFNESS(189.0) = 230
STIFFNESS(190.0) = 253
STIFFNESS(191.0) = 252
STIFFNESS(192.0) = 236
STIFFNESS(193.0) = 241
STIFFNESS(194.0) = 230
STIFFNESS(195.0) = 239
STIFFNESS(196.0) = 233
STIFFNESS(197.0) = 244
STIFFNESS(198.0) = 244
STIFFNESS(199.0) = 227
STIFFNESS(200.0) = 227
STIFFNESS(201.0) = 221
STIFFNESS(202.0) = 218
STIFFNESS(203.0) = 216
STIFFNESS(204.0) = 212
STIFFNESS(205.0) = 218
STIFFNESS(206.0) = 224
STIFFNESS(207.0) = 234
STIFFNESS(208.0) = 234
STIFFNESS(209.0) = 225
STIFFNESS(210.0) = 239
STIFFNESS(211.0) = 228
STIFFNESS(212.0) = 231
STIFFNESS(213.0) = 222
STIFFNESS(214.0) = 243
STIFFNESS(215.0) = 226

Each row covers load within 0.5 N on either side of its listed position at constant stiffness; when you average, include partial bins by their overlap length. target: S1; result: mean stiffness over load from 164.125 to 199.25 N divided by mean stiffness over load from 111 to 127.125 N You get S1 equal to 1.84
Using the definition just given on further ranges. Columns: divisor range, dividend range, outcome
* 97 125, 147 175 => 1.43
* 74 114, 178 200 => 1.55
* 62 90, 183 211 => 1.62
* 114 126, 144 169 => 1.42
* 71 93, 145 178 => 1.39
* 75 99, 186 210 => 1.42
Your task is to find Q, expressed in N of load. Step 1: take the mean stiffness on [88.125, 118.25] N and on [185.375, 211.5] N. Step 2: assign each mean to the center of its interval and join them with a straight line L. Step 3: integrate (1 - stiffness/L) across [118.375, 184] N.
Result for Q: 4.4 N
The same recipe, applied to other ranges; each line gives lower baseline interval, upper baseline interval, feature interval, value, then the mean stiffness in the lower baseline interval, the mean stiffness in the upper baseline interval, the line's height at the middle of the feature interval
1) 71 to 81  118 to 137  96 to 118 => -4.6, 141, 126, 132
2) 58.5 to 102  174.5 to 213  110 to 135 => 7.0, 153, 245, 187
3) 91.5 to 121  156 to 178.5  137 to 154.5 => 6.3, 160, 259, 224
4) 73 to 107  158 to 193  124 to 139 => 6.1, 162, 260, 210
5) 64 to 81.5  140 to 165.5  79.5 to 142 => 2.8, 138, 184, 160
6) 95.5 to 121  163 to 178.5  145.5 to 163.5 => 4.3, 158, 266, 238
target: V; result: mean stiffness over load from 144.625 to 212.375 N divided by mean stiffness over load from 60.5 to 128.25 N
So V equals 1.53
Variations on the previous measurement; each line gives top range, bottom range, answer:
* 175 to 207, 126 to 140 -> 1.95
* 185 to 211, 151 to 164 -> 1.11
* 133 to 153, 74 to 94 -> 0.86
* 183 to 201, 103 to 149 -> 1.72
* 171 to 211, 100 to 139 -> 1.77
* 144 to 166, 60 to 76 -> 1.40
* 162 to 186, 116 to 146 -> 1.93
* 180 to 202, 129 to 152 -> 1.83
